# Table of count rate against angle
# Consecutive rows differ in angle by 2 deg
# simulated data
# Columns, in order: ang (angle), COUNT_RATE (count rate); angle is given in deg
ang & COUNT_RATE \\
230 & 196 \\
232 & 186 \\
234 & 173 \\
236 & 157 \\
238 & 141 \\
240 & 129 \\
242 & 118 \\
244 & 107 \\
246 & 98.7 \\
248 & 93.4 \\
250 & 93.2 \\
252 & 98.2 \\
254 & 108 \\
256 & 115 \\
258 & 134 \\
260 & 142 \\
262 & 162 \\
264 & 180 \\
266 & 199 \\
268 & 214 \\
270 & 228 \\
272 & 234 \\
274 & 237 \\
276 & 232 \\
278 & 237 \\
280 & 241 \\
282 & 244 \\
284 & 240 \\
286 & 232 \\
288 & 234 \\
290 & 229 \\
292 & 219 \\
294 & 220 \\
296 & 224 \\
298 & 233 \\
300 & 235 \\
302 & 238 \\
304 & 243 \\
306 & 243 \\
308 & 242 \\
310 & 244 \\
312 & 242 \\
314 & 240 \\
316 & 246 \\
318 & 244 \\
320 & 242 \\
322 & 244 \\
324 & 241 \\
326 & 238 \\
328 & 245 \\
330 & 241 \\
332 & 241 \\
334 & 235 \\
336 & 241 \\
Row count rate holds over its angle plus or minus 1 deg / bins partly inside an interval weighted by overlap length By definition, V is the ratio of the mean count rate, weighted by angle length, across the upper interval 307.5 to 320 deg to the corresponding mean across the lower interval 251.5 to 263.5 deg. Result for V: 1.87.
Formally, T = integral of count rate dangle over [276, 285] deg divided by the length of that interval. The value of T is 240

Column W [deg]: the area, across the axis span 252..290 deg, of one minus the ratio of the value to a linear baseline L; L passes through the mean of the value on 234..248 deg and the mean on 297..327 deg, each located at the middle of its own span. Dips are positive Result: -4.7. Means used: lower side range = 126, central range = 199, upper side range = 241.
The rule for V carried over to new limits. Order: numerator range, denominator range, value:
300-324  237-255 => 2.21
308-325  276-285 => 1.01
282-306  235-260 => 1.99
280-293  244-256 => 2.33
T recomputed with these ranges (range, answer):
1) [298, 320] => 241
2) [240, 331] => 204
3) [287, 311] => 234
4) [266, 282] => 231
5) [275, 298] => 232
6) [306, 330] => 242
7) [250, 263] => 124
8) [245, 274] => 153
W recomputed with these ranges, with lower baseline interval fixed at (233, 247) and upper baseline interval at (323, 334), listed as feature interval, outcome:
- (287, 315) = -3.80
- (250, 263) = 2.46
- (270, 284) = -4.71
